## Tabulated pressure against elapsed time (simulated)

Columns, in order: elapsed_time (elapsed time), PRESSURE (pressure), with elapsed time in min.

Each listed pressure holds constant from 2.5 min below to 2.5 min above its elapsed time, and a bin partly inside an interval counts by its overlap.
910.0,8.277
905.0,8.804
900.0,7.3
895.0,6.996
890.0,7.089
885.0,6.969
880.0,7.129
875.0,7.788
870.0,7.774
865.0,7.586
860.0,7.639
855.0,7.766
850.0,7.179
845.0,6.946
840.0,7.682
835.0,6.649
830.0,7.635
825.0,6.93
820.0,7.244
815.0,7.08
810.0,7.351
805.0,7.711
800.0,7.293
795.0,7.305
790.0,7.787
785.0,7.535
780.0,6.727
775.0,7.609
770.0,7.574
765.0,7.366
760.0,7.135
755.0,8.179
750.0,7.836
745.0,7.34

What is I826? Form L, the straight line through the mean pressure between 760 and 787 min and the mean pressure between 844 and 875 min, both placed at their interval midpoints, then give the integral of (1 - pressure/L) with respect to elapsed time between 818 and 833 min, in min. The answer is 0.4 min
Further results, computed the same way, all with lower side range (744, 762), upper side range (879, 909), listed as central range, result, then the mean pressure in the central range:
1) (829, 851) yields 0.97 min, 7.19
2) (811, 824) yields 0.69 min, 7.16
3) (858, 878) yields -0.55 min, 7.68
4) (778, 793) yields 0.47 min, 7.37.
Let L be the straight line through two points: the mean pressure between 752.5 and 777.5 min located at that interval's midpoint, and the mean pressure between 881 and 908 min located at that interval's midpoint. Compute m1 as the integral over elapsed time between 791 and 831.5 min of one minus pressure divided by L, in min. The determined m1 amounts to 1.0 min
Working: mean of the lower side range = 7.57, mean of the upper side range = 7.43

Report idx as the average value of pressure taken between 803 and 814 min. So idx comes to 7.46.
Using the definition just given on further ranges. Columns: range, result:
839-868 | 7.46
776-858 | 7.31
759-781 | 7.33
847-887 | 7.48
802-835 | 7.27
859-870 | 7.65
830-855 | 7.23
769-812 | 7.43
